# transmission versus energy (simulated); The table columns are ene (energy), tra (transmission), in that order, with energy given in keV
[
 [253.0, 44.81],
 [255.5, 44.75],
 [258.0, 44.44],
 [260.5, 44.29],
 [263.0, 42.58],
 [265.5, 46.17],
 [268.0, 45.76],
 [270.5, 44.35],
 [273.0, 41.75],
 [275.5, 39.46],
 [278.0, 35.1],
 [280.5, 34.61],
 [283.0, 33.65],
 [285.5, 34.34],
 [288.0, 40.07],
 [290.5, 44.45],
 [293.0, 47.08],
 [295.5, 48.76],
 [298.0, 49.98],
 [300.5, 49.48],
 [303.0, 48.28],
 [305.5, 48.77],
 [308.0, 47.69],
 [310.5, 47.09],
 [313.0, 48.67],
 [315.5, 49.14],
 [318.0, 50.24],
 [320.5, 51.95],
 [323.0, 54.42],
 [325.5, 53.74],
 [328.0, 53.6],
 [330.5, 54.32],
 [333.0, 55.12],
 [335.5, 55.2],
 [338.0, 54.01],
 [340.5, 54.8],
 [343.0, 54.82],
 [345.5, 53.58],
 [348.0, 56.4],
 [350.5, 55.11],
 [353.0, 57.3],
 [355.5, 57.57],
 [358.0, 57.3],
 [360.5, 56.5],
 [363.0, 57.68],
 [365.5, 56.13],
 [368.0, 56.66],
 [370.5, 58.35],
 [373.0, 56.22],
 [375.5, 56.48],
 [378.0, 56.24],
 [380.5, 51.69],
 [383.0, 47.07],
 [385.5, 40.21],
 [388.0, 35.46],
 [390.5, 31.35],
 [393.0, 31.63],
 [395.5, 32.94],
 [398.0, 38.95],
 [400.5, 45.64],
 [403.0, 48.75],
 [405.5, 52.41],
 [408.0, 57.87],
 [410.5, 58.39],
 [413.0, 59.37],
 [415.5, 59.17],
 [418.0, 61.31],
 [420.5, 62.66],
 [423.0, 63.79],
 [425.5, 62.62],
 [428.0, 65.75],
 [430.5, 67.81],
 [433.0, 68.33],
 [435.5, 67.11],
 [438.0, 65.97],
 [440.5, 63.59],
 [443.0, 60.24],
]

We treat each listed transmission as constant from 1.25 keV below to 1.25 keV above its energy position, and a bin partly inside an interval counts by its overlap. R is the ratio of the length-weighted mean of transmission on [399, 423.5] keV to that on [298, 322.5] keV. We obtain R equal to 1.15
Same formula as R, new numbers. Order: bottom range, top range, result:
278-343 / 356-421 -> 1.06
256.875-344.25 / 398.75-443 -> 1.28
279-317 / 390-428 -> 1.16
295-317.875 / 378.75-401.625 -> 0.82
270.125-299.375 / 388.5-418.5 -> 1.16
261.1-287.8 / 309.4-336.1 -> 1.31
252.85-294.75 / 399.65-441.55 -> 1.46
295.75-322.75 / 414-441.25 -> 1.30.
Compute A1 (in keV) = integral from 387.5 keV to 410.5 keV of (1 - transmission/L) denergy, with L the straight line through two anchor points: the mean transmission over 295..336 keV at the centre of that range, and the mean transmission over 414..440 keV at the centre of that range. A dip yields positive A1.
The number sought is 6.9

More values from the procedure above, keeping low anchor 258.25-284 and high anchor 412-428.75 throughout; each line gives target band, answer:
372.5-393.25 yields 4.1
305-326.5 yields -1.3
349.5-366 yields -1.1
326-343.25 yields -1.6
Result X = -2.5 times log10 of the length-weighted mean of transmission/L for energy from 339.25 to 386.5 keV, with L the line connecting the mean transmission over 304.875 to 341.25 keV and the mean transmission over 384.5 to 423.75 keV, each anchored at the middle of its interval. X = -0.09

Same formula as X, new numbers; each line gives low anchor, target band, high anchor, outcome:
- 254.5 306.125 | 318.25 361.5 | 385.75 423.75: -0.19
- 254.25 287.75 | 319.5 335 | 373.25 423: -0.21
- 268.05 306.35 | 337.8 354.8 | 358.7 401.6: -0.20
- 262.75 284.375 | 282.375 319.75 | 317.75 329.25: 0.03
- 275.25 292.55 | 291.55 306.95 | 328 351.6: -0.15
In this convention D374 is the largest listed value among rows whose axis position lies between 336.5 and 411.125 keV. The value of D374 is 58.39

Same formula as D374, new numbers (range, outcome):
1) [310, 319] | 50.24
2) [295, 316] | 49.98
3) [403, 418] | 61.31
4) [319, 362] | 57.57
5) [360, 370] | 57.68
